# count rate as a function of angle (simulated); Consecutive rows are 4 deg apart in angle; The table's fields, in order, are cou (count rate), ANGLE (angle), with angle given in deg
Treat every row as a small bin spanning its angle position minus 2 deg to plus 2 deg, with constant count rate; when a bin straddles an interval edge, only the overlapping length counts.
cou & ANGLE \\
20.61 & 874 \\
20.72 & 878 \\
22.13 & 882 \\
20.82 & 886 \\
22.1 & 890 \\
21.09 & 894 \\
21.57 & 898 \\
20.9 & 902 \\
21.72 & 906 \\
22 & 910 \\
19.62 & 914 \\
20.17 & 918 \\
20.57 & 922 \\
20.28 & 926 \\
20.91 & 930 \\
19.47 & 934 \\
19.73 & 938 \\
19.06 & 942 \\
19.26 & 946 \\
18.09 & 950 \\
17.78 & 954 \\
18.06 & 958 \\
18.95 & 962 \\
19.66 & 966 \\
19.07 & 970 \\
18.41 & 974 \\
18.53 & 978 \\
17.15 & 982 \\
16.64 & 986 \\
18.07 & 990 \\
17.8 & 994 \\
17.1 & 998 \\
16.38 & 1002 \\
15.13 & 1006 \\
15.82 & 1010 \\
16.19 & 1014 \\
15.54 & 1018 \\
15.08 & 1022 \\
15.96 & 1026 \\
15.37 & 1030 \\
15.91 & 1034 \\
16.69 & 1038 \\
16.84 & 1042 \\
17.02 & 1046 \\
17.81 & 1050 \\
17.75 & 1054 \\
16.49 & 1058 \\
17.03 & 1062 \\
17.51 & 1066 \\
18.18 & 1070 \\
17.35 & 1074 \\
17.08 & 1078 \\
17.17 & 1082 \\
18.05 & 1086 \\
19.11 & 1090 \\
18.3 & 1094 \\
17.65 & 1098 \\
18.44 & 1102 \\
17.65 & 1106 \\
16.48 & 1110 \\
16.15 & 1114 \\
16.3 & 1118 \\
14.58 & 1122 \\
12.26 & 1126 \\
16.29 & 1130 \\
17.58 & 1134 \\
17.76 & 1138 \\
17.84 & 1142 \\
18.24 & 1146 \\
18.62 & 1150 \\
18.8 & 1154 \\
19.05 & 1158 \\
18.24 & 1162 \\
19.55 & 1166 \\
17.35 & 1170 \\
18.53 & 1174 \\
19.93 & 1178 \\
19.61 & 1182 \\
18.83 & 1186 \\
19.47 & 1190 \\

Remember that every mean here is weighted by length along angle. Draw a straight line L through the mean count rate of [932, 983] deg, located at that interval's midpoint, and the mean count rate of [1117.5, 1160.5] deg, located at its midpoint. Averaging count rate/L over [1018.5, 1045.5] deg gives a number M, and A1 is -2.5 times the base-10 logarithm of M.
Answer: 0.13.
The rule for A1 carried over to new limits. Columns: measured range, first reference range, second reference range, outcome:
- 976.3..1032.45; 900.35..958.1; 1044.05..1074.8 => 0.12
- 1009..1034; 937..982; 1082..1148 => 0.15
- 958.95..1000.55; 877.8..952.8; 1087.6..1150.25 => 0.08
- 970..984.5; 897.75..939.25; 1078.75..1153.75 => 0.08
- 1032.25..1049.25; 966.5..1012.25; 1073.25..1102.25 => 0.06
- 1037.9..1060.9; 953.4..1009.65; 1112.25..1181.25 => 0.03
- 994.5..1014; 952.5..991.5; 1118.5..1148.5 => 0.10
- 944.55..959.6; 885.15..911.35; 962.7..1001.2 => 0.06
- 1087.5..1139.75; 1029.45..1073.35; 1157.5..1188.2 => 0.07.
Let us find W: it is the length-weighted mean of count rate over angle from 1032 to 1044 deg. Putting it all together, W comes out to 16.5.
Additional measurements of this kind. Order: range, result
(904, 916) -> 21.1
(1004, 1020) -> 15.7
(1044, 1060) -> 17.3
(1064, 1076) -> 17.7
